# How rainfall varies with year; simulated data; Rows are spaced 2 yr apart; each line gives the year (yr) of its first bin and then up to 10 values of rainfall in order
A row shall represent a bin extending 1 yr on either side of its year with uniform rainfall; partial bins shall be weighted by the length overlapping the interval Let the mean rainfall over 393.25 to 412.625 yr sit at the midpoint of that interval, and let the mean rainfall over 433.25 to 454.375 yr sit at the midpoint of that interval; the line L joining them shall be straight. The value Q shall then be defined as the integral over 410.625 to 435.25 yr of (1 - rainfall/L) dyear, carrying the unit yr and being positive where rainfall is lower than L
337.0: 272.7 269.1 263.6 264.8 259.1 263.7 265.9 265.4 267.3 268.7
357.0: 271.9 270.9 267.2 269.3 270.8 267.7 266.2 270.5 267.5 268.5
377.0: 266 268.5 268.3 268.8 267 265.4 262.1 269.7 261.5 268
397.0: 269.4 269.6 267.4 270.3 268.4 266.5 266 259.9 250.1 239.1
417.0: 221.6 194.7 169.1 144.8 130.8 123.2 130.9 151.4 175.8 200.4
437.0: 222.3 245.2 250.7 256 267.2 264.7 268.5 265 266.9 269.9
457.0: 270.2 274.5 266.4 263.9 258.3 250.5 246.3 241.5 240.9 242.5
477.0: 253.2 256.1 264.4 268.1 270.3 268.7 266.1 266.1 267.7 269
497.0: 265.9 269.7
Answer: 7.3 yr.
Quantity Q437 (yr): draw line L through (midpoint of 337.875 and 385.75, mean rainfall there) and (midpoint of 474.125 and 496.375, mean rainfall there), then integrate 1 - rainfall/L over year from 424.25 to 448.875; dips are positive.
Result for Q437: 5.6 yr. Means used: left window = 267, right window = 263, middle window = 205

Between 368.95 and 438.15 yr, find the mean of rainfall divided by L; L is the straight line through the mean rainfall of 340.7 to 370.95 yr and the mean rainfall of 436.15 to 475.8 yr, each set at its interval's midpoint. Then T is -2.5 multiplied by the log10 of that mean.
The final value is 0.12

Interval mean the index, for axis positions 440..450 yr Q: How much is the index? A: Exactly 261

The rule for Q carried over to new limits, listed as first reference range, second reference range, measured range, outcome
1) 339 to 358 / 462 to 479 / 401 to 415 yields -0.2 yr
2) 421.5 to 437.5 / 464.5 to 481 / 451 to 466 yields -3.3 yr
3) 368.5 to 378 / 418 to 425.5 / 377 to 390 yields -1.1 yr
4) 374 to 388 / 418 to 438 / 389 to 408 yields -3.3 yr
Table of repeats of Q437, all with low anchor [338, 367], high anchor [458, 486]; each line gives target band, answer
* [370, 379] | -0.1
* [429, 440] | 2.8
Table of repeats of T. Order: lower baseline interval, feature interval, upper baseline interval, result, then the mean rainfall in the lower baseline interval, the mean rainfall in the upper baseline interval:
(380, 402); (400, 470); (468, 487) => 0.12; 267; 254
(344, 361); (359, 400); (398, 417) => -0.02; 267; 260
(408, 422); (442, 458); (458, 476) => -0.09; 229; 254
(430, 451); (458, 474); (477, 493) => -0.02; 232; 265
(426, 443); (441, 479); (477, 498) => -0.15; 192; 266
